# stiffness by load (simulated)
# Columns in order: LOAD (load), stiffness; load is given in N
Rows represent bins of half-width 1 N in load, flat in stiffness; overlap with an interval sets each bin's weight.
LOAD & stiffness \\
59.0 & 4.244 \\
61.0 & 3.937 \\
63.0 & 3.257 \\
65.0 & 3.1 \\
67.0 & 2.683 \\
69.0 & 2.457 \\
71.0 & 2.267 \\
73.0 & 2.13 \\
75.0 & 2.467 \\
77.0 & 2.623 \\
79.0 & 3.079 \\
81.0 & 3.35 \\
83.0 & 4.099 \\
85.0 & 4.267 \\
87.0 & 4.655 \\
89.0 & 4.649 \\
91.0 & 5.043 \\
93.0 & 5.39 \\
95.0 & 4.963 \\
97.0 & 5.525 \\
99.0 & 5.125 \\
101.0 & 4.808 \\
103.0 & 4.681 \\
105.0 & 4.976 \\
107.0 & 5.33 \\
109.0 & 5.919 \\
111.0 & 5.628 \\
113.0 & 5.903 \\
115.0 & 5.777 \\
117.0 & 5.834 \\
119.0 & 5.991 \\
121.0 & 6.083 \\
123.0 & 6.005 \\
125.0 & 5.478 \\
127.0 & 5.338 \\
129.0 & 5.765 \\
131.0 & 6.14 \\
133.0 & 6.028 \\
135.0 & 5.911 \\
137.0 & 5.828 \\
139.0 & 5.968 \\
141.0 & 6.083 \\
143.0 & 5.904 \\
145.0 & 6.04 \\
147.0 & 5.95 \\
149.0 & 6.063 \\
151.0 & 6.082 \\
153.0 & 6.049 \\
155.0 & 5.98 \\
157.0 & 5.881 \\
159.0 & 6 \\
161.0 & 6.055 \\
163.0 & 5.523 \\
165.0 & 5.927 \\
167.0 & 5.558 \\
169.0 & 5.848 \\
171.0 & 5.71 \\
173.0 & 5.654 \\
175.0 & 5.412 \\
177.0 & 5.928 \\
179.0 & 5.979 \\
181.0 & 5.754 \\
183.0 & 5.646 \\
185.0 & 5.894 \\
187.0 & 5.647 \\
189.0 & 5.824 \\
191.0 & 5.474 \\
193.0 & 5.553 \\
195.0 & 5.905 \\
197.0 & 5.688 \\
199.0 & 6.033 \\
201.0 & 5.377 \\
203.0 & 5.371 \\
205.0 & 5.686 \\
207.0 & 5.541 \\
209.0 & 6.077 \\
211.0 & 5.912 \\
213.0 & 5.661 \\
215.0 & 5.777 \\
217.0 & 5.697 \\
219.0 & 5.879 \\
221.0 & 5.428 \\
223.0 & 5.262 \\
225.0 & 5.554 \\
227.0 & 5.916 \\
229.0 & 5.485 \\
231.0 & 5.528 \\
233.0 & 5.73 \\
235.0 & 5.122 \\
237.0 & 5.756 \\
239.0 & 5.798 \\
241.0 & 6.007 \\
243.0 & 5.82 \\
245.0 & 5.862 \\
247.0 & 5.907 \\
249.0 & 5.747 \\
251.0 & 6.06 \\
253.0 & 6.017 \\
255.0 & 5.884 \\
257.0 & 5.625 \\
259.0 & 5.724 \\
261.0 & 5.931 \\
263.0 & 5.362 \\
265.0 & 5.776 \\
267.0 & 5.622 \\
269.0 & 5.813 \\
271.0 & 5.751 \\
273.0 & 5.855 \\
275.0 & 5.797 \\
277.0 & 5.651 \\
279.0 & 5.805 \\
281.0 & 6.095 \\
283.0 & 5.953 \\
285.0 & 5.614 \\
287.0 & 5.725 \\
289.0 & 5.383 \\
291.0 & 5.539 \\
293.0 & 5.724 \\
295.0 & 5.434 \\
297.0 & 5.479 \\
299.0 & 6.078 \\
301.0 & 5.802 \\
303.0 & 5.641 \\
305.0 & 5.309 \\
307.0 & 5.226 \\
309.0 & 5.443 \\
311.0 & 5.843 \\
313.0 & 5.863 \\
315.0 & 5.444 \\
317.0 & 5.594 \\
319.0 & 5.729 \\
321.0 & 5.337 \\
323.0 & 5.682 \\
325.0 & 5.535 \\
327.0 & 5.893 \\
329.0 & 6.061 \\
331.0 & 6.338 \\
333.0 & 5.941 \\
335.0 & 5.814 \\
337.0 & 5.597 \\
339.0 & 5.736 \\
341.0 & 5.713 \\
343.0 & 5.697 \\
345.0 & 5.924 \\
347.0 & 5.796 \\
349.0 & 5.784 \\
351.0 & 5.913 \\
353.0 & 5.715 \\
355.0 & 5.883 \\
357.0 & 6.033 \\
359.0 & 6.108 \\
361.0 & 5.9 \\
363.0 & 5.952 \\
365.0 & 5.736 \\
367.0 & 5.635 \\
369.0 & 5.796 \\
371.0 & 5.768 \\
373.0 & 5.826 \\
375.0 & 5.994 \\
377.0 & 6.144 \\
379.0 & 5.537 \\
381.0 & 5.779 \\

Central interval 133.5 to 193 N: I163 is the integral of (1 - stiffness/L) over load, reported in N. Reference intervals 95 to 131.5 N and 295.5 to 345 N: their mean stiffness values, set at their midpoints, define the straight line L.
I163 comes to -2.8 N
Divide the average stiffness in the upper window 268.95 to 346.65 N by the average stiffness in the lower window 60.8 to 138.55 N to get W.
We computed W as 1.2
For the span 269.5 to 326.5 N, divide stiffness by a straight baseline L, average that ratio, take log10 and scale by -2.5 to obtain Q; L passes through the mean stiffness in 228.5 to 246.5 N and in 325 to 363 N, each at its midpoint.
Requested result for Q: 0.03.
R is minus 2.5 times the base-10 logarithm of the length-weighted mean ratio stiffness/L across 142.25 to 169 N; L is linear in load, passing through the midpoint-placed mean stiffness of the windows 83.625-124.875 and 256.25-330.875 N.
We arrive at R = -0.10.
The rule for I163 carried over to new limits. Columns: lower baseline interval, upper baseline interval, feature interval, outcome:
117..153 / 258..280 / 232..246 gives 0.1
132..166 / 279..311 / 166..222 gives 1.4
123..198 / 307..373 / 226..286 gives 0.4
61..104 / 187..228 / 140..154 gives -3.6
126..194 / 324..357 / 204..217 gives 0.1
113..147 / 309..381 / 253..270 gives 0.3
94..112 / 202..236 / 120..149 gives -3.1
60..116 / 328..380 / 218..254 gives -4.1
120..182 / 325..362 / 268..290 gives 0.4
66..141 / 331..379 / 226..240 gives -0.7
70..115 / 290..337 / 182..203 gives -2.9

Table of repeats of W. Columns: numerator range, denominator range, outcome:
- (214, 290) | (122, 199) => 0.98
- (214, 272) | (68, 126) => 1.23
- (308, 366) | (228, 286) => 1.01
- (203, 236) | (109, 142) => 0.96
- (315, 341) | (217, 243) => 1.02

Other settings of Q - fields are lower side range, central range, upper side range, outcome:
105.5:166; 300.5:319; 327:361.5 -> 0.06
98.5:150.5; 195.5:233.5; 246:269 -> 0.02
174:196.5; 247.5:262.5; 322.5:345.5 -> -0.01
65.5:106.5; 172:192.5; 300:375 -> -0.22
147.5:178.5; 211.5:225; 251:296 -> 0.03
